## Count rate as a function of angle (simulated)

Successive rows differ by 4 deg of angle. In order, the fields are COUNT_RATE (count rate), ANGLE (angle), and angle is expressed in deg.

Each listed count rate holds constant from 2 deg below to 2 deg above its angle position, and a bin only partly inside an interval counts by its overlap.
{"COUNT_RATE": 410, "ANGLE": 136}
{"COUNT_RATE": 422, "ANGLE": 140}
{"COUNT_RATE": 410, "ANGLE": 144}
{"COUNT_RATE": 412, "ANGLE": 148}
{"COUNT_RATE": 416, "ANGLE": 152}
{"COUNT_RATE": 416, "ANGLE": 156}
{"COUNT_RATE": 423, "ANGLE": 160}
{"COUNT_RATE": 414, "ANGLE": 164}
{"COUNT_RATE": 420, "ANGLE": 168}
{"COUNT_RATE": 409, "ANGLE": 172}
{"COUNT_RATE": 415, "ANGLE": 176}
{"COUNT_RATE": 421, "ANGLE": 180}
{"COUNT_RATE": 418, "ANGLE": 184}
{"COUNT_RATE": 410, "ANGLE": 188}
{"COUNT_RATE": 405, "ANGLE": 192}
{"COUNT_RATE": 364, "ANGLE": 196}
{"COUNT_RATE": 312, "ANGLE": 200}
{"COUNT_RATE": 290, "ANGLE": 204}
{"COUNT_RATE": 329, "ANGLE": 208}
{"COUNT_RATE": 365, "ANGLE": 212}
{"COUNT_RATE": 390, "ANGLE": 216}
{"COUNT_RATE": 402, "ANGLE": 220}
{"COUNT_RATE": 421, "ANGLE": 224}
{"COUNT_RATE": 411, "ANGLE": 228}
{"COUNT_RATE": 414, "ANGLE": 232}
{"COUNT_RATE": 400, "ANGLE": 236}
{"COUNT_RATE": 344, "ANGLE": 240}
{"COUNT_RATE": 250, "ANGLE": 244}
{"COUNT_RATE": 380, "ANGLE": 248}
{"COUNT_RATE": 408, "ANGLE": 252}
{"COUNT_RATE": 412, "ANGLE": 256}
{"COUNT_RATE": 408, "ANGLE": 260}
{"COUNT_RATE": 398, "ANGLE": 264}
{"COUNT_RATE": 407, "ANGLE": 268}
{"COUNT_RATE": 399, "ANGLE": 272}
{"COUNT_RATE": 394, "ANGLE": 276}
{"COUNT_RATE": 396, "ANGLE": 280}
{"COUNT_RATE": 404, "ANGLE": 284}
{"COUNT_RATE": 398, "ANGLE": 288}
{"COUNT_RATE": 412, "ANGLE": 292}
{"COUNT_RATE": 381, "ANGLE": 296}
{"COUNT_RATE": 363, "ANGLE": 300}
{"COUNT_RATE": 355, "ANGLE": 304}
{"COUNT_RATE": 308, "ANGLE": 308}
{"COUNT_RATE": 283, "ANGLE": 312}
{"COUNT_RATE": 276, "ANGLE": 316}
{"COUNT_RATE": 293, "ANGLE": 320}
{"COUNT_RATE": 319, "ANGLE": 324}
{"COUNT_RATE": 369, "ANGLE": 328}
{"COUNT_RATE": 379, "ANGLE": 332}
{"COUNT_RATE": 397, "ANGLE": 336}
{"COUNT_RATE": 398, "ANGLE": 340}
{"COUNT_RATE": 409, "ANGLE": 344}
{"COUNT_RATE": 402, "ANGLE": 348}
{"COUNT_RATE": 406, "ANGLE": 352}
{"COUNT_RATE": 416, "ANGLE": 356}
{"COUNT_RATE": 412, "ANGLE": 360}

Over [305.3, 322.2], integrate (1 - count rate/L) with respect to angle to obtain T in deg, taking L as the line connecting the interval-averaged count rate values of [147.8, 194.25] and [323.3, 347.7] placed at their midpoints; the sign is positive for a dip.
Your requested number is 4.1 deg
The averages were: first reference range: 415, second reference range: 383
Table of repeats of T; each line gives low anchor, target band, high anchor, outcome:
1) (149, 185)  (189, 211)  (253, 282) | 3.6 deg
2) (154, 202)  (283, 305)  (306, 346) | -1.9 deg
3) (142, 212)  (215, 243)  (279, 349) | -0.8 deg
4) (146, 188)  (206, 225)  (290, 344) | 0.7 deg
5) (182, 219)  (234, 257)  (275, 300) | 1.0 deg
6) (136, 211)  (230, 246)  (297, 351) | 1.0 deg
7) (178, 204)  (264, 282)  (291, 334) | -2.4 deg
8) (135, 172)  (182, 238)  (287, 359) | 2.5 deg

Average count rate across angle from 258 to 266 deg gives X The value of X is 403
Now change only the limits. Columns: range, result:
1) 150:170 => 418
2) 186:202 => 373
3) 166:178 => 415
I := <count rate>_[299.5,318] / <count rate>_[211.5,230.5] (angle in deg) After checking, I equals 0.78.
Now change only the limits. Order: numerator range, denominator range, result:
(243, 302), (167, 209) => 1.02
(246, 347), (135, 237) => 0.94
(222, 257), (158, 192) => 0.92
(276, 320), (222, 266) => 0.92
